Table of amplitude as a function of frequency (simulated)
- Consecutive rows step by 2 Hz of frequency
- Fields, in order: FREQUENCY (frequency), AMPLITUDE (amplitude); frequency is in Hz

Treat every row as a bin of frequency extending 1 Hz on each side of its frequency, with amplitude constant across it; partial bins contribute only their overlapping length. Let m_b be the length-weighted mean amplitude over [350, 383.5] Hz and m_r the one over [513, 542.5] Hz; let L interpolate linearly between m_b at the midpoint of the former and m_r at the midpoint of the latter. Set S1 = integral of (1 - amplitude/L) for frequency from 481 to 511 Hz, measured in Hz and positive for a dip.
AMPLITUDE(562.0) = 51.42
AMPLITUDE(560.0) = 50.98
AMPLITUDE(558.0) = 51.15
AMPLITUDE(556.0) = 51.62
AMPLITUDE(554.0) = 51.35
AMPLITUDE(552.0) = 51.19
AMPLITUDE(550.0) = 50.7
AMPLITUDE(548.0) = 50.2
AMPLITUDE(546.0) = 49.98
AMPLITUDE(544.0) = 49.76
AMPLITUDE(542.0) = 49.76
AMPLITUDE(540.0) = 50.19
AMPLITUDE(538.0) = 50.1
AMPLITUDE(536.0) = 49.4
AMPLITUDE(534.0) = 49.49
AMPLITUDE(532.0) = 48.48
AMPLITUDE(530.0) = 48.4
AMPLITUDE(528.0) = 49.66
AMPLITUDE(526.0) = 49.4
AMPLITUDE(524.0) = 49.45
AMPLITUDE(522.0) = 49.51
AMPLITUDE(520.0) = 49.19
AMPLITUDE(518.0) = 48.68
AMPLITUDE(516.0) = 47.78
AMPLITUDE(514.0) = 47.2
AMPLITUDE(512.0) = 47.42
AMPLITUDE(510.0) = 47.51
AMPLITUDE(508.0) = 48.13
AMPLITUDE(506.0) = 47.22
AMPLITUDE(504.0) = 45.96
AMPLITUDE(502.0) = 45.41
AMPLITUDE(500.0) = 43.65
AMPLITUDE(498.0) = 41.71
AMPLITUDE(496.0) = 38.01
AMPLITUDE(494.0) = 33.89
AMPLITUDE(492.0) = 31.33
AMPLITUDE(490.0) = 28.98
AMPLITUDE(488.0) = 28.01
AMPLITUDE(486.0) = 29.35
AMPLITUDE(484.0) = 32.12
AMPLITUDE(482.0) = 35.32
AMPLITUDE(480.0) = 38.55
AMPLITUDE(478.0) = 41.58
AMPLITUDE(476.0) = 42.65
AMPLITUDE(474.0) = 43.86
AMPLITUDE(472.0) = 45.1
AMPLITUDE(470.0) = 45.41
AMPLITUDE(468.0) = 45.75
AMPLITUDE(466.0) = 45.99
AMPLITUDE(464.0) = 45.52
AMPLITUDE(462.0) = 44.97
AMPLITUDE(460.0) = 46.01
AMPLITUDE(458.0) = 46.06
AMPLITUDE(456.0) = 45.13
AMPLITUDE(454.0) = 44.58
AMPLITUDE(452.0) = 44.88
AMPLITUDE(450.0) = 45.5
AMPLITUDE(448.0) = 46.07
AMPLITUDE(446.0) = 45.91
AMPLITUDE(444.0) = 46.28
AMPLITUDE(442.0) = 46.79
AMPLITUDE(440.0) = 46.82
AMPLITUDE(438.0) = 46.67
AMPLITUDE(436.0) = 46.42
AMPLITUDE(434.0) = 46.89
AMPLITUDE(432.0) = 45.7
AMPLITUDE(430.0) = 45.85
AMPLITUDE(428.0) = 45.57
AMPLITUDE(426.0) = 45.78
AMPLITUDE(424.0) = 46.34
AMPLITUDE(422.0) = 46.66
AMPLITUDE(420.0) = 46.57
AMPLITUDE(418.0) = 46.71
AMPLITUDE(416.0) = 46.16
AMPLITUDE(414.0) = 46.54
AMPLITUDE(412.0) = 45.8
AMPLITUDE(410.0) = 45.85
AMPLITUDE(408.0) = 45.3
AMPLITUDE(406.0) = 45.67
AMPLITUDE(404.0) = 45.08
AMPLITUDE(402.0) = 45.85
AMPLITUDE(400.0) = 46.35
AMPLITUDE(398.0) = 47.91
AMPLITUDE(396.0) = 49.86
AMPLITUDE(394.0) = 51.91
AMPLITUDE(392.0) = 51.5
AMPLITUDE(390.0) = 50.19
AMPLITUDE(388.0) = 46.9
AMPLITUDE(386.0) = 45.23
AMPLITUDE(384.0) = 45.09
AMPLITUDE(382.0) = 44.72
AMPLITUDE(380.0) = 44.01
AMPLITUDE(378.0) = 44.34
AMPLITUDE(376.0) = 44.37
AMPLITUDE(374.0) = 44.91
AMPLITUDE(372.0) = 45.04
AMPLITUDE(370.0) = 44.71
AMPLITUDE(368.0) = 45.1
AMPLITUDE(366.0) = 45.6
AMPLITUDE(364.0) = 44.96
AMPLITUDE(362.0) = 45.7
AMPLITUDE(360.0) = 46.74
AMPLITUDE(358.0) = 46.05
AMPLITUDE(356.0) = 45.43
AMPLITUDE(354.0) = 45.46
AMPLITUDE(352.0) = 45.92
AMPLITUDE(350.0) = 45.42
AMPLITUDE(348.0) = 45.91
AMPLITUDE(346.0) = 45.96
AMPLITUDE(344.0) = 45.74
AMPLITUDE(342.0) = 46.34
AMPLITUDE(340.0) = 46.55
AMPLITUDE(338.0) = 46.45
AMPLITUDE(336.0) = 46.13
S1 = 6.2 Hz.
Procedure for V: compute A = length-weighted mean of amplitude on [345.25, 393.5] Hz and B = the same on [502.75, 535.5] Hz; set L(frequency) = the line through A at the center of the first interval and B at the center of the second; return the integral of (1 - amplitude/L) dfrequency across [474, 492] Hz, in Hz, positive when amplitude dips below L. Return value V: 4.8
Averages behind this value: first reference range 45.9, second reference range 48.3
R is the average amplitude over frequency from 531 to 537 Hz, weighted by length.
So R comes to 49.1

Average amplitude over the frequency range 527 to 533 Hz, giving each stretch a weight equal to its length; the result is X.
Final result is 48.8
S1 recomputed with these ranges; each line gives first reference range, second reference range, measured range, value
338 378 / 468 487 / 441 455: -1.6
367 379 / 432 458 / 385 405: -1.3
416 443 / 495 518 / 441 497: 5.8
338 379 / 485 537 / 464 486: 1.5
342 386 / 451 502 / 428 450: -2.2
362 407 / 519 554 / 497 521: 1.2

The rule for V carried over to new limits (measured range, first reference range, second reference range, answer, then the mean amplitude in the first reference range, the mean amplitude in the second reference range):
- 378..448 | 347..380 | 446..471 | -1.8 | 45.3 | 45.5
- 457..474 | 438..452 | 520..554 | 0.5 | 46.2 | 49.8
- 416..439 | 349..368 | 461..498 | -2.5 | 45.7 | 38.8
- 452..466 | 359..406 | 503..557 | 0.7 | 46.3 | 49.2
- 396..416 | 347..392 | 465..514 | -0.9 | 45.7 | 40.7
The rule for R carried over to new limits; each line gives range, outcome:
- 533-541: 49.8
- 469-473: 45.3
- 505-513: 47.6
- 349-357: 45.6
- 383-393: 47.8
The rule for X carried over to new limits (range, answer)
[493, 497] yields 36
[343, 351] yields 45.8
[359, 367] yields 45.8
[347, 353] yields 45.8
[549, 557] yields 51.2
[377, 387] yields 44.7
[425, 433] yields 45.7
